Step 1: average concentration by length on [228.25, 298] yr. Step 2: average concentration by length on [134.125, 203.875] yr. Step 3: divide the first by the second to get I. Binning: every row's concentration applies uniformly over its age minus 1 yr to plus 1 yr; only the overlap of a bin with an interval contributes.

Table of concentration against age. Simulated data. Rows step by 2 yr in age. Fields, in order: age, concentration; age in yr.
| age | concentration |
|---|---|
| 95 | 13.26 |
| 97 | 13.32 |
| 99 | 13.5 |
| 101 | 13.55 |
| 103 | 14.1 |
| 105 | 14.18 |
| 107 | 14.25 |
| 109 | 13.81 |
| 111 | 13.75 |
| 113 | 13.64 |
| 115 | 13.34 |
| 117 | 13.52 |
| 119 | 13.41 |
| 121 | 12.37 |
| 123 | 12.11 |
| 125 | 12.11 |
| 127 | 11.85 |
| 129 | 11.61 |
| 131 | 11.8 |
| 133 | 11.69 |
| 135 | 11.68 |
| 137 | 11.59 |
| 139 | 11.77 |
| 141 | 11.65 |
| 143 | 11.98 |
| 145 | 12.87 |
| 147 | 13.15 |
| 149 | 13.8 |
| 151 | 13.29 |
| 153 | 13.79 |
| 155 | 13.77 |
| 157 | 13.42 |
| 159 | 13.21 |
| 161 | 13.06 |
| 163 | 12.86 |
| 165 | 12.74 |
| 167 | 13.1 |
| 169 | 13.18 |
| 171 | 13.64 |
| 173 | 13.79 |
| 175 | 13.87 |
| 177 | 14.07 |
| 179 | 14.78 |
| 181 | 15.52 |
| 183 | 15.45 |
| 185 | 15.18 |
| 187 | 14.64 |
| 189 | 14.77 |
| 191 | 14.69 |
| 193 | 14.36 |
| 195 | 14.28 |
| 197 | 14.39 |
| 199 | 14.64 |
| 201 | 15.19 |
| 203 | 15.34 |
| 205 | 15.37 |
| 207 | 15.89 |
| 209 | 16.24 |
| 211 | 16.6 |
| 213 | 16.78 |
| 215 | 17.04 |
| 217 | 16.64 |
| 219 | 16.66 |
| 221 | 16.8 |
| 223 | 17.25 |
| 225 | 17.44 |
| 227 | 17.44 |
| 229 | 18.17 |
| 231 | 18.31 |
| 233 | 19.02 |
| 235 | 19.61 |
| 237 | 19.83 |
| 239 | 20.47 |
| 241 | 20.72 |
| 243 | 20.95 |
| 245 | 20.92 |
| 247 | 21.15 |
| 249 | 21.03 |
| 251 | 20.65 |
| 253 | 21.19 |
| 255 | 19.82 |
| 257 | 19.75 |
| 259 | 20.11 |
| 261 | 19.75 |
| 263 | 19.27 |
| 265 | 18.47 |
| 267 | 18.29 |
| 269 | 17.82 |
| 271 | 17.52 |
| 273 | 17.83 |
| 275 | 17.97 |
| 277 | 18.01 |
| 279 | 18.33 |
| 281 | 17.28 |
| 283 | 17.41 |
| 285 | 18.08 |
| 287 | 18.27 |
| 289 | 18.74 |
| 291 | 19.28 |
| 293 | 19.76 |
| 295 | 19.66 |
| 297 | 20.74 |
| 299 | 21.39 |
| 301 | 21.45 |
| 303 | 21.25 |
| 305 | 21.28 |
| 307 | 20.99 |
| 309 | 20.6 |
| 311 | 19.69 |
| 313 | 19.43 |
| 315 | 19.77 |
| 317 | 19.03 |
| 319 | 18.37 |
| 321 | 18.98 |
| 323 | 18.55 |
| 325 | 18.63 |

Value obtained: 1.41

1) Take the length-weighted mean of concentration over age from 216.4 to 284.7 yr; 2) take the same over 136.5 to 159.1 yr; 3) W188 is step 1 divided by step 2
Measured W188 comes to 1.47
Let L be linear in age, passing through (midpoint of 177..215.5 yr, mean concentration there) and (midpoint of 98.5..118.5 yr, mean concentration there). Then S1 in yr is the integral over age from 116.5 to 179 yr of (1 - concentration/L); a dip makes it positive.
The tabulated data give 7.0 yr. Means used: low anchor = 13.8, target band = 12.8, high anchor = 15.3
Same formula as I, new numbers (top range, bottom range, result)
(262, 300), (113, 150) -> 1.50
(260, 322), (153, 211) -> 1.34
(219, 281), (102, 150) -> 1.49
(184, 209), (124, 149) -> 1.24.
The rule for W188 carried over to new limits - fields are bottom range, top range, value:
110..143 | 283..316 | 1.61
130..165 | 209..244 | 1.43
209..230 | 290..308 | 1.21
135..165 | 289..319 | 1.57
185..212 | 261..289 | 1.20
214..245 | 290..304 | 1.11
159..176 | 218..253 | 1.45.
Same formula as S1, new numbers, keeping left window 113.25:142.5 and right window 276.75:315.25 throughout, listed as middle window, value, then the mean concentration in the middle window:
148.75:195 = 0.6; 14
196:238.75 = -2.1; 17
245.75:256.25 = -1.9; 20.7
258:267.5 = -0.6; 19.2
